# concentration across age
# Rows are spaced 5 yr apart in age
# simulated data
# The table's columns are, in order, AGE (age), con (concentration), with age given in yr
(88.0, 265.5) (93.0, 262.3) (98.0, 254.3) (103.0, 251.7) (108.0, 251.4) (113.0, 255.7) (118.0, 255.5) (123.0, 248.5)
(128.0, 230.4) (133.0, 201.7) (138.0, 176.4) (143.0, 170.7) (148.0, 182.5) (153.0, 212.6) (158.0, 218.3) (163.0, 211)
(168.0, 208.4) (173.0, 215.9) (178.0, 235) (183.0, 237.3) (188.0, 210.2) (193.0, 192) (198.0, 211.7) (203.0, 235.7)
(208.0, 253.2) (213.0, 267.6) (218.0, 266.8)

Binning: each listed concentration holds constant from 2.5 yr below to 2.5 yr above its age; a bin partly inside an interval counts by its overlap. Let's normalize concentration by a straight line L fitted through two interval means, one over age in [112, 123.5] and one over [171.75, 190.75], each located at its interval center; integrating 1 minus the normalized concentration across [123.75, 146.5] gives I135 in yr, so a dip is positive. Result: 4.4 yr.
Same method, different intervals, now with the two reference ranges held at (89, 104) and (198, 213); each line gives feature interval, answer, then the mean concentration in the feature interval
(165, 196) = 3.8 yr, 216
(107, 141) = 3.3 yr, 230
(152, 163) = 1.5 yr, 215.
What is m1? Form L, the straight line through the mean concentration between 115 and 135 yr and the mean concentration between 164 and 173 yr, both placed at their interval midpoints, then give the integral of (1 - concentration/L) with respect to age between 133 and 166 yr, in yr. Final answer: 3.8 yr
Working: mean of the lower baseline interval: 235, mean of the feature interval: 196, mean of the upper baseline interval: 211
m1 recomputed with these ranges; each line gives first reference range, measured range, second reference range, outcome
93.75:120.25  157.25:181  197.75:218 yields 3.1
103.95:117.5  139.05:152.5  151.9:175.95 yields 2.7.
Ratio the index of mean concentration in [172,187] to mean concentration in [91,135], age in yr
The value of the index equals 0.93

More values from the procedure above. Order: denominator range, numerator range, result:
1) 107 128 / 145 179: 0.84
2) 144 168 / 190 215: 1.13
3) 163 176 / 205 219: 1.23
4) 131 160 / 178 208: 1.15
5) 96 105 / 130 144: 0.73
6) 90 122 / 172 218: 0.91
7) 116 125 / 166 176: 0.85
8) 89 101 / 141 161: 0.76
